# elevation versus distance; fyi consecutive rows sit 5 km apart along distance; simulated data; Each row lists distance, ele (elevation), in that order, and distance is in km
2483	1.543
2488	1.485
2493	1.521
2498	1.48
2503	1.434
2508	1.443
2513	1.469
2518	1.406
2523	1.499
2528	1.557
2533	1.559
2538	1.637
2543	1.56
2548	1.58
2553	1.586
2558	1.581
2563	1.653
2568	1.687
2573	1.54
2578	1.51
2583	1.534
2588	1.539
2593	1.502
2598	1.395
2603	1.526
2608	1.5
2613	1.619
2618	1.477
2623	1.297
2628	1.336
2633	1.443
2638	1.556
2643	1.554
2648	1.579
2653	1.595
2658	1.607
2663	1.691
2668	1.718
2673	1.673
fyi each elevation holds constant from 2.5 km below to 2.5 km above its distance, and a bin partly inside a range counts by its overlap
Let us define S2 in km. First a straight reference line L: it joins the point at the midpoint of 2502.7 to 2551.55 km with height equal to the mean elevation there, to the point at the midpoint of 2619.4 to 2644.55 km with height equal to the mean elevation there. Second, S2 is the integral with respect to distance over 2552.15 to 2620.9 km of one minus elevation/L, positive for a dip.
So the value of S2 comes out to -3.4 km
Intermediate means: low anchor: 1.52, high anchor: 1.43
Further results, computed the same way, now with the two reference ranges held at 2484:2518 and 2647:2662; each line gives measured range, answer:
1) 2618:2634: 2.1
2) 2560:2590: -0.8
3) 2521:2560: -1.7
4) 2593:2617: 0.8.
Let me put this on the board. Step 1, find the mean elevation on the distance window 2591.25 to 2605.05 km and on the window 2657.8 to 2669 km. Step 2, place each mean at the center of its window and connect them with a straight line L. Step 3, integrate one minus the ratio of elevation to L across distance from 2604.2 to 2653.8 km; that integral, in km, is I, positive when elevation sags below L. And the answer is 2.4 km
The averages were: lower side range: 1.47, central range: 1.49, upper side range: 1.68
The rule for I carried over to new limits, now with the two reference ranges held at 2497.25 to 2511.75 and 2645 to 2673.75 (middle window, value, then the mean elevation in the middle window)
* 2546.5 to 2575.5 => -1.64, 1.61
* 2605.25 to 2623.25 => 1.01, 1.5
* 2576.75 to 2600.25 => 0.86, 1.5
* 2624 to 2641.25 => 1.84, 1.44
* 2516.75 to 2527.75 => -0.05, 1.48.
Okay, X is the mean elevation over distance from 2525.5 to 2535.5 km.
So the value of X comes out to 1.56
